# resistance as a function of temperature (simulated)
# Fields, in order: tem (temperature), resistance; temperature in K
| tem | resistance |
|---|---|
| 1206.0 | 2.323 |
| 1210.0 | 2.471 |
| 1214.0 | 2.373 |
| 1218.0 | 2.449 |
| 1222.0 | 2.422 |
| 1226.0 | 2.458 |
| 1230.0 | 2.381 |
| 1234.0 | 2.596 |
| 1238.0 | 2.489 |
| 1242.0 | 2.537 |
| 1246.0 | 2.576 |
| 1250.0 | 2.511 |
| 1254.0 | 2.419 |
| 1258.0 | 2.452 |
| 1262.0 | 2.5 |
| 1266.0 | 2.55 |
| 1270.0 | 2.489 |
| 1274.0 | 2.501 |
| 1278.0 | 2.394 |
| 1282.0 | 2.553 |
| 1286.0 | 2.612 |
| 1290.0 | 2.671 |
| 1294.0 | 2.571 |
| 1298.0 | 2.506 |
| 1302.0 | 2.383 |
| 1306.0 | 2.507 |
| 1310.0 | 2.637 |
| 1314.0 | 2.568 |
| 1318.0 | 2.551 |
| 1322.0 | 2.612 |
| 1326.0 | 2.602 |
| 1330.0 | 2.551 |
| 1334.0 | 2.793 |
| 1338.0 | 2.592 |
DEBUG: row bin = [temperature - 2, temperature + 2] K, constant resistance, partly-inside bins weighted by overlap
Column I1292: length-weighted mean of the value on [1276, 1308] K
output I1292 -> 2.52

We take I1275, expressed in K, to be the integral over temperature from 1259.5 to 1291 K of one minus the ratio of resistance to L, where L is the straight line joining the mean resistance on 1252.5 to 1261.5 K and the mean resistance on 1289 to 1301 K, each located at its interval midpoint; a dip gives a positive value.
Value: -0.3 K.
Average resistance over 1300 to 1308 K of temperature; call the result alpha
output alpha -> 2.45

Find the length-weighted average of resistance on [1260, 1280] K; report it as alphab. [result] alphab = 2.49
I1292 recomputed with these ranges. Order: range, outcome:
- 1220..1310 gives 2.51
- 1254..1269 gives 2.49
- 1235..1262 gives 2.5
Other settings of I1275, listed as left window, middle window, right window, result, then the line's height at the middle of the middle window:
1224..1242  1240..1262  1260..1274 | 0.0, 2.5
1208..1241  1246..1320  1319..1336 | 1.0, 2.56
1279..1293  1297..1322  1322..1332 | 0.5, 2.59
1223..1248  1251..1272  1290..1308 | 0.2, 2.51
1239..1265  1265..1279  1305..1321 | 0.2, 2.52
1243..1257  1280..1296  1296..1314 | -0.6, 2.51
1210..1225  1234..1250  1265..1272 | -0.5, 2.47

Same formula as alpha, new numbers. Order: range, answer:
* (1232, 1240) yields 2.54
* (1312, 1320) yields 2.56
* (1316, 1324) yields 2.58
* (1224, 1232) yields 2.42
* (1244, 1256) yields 2.5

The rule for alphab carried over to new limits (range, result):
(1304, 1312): 2.57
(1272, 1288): 2.52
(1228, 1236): 2.49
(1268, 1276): 2.5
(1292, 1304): 2.49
